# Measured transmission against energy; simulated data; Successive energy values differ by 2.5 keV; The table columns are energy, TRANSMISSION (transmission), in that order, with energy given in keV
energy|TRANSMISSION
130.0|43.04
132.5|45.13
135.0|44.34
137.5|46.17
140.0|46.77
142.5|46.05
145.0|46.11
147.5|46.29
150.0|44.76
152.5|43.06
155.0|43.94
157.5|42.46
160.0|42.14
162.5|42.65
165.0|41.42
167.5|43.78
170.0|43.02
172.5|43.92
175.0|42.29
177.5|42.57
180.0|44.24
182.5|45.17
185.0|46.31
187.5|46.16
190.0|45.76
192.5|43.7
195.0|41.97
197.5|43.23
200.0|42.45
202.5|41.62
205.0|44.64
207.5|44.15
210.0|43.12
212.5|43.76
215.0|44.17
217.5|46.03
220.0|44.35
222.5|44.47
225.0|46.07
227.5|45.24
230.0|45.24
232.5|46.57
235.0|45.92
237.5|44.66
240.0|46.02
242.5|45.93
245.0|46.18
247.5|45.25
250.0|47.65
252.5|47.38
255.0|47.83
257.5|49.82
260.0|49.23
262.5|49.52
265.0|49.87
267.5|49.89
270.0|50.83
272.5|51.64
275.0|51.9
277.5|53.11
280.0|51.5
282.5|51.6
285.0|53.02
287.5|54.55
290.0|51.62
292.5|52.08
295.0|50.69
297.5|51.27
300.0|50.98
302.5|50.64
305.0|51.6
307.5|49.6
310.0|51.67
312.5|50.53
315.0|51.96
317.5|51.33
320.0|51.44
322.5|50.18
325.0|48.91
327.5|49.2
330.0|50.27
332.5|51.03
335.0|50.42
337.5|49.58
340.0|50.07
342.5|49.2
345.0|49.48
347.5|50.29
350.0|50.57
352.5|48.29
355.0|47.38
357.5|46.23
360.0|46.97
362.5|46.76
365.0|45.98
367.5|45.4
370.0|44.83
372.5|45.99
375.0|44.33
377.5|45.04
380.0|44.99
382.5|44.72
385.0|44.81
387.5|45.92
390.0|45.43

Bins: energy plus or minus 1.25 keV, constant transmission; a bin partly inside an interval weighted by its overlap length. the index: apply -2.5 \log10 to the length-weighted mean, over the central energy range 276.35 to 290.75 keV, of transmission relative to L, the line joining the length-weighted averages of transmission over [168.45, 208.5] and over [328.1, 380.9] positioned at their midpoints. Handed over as -0.14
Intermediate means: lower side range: 43.8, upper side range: 47.8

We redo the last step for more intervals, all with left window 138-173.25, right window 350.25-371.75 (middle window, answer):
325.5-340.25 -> -0.084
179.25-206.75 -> 0.011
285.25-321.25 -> -0.124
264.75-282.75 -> -0.130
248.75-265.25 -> -0.077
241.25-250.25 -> -0.021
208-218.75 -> 0.013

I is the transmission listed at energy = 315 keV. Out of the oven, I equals 51.96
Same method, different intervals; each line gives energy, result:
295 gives 50.69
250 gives 47.65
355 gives 47.38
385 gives 44.81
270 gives 50.83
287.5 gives 54.55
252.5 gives 47.38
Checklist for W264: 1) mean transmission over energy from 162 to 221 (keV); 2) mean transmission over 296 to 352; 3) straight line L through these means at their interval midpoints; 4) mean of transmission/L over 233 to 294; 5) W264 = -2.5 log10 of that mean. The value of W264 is -0.04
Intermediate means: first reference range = 43.8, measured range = 49.4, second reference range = 50.4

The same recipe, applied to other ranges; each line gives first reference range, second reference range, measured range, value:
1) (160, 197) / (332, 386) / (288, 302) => -0.12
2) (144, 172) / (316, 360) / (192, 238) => 0.03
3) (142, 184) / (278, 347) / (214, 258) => 0.03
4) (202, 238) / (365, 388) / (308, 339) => -0.13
